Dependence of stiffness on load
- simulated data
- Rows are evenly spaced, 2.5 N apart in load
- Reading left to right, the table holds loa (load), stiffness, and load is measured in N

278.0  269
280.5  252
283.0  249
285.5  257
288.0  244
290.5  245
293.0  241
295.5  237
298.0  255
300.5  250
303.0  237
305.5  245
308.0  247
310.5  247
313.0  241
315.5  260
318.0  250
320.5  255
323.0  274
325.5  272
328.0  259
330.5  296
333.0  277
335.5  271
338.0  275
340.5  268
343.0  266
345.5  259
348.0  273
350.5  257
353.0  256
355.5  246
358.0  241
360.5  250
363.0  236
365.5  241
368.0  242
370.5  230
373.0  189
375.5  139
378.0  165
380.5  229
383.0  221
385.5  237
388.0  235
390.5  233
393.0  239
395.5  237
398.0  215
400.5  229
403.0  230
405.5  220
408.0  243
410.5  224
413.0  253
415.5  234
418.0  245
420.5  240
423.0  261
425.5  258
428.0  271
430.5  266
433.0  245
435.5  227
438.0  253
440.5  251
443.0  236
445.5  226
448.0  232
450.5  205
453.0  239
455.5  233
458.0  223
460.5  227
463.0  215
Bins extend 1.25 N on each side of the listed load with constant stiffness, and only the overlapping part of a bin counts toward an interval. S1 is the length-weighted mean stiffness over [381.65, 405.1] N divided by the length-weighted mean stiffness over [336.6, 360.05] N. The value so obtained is 0.89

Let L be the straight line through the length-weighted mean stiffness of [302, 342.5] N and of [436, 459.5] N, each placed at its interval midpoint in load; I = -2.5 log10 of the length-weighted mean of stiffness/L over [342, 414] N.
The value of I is 0.07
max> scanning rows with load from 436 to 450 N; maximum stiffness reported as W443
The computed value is 253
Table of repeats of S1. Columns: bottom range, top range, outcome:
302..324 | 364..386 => 0.84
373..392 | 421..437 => 1.22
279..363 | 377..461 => 0.92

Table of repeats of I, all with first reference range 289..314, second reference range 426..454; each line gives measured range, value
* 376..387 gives 0.17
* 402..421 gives 0.03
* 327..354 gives -0.11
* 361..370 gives 0.02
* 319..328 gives -0.09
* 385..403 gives 0.05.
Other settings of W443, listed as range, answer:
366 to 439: 271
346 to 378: 273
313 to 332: 296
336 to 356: 275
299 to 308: 250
